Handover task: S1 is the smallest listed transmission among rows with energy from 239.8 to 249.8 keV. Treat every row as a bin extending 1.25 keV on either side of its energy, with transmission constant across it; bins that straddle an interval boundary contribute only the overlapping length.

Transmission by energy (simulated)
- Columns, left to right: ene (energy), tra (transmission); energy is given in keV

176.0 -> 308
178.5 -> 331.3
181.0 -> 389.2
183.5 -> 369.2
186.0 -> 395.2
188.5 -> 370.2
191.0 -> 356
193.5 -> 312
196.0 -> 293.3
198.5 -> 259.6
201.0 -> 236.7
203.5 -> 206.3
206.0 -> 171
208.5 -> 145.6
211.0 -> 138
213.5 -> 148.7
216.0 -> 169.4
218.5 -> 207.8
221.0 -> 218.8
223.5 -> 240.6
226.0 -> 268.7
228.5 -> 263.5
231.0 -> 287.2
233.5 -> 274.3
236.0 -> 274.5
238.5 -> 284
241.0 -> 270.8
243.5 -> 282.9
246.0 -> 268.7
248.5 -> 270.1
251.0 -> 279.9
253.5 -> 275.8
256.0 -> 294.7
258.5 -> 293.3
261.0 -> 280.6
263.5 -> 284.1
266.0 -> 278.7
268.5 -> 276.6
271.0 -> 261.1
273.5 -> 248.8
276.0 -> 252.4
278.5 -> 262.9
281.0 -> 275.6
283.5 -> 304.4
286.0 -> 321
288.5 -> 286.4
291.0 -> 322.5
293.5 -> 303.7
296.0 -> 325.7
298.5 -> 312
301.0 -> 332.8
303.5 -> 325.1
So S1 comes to 268.7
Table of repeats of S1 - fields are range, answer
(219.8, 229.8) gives 218.8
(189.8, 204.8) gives 206.3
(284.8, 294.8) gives 286.4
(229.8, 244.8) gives 270.8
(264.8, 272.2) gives 261.1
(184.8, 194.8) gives 312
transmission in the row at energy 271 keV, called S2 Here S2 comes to 261.1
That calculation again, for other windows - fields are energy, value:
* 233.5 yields 274.3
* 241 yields 270.8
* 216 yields 169.4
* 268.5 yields 276.6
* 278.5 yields 262.9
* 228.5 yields 263.5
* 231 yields 287.2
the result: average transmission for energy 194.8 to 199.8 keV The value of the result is 276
